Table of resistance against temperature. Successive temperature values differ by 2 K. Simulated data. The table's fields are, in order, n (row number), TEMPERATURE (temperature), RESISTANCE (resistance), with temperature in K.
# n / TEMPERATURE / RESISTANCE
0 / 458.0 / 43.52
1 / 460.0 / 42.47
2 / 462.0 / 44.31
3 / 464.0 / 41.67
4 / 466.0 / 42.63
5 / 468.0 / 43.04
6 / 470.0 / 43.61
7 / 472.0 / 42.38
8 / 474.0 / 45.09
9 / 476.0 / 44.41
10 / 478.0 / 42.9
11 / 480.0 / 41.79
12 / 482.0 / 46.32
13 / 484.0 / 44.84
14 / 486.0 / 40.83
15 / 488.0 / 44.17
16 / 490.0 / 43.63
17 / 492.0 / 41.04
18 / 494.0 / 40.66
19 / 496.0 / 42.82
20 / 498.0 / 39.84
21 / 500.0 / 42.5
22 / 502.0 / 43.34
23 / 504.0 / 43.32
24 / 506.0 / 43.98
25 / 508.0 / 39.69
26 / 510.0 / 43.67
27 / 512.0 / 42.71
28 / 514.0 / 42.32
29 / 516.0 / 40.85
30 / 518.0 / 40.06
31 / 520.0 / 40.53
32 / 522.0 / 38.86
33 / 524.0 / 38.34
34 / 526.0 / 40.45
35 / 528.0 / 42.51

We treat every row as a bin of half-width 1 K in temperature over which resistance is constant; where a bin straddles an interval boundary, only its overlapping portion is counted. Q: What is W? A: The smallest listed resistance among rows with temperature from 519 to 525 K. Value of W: 38.34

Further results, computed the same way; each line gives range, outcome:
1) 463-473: 41.67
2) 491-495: 40.66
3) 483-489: 40.83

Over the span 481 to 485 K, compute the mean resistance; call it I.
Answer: 45.6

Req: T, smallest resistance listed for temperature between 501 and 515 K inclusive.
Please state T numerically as 39.69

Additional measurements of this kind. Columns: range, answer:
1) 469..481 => 41.79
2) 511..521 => 40.06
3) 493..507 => 39.84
